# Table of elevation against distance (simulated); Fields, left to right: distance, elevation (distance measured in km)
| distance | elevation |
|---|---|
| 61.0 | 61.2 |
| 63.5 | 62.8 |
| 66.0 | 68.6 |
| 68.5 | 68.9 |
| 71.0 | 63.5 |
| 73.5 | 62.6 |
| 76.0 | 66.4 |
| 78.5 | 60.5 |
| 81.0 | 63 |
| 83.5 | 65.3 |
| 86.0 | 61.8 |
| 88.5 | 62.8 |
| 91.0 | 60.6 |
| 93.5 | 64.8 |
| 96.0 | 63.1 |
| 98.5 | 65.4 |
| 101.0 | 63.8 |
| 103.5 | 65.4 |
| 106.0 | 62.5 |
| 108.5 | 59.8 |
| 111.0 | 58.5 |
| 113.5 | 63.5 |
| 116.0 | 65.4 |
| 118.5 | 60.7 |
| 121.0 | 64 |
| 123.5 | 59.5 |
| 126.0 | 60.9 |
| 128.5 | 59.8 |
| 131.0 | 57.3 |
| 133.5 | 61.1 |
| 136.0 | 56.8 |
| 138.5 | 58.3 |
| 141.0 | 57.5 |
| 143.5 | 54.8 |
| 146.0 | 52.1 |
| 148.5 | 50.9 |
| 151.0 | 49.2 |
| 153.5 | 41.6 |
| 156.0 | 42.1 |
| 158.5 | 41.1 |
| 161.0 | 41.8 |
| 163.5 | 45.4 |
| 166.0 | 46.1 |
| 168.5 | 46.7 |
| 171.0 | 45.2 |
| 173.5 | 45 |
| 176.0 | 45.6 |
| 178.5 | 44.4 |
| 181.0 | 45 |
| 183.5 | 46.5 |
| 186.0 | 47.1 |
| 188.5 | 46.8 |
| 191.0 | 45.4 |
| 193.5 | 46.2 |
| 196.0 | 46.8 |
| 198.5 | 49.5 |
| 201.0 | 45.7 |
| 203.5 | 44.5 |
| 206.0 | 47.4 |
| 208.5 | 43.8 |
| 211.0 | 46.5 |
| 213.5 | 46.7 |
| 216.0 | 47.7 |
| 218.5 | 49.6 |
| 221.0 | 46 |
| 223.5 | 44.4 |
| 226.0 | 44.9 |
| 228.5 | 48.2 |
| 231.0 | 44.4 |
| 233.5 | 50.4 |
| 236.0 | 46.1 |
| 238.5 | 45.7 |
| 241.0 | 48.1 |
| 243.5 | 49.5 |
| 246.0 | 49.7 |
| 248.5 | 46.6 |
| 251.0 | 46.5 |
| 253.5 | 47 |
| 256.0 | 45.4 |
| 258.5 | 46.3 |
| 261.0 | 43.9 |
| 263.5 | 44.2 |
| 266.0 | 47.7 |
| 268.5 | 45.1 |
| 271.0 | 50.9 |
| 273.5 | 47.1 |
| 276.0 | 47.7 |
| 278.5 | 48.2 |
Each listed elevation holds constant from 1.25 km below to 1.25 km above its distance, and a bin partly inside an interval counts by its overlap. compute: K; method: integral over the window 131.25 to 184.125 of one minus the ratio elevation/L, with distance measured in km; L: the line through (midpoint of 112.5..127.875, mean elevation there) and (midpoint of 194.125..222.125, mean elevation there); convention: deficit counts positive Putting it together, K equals 6.7 km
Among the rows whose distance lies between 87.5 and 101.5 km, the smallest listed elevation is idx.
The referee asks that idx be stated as 60.6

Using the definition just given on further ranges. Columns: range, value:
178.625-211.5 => 43.8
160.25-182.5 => 41.8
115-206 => 41.1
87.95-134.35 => 57.3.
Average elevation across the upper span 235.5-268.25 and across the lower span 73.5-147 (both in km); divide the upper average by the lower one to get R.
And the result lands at 0.8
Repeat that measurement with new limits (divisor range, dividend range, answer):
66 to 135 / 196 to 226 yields 0.74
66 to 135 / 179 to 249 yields 0.75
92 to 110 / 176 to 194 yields 0.72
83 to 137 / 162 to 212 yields 0.74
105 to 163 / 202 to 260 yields 0.84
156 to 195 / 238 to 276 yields 1.04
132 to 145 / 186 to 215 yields 0.80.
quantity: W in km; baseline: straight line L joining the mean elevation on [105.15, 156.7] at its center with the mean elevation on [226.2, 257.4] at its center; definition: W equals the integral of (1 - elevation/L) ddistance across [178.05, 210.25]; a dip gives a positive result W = 3.32 km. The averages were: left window 57.1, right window 47.2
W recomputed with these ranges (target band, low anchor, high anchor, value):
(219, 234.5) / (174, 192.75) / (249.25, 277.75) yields -0.1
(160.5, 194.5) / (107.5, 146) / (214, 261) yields 5.2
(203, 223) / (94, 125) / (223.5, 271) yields 1.6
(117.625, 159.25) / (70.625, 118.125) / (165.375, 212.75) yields 0.5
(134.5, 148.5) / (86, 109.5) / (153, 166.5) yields -1.9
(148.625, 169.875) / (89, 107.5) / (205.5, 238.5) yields 4.1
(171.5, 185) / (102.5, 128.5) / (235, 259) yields 2.3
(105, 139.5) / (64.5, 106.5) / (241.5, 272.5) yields -0.1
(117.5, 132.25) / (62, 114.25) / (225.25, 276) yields -0.1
